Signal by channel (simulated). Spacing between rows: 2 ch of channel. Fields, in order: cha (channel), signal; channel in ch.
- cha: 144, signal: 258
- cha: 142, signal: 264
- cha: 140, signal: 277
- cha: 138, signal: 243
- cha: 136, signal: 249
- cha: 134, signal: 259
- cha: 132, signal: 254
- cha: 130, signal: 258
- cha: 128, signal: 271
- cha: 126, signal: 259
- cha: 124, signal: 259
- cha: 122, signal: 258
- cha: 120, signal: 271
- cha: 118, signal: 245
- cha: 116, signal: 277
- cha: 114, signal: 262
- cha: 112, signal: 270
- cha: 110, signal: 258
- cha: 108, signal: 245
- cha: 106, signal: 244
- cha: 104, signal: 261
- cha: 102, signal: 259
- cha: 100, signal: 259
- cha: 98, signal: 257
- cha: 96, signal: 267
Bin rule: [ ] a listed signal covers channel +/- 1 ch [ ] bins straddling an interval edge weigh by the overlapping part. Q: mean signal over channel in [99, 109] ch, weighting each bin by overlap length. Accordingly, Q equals 254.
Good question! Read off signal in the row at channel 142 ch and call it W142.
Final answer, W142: 264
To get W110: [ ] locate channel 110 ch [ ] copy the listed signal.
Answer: 258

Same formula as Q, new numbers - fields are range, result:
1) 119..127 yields 262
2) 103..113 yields 256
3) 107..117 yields 262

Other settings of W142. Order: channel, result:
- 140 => 277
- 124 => 259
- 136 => 249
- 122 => 258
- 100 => 259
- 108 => 245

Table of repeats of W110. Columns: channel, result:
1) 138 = 243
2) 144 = 258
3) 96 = 267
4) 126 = 259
